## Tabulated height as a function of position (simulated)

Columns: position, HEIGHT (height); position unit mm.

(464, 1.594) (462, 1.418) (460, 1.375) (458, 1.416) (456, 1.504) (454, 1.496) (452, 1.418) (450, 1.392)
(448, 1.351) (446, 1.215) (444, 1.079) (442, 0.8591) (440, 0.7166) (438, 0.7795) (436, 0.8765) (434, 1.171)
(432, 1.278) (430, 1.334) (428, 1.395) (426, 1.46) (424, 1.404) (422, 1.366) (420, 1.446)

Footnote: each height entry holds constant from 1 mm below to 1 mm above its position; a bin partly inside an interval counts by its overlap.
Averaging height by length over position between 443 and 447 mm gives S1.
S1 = 1.15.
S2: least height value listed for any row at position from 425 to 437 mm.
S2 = 0.8765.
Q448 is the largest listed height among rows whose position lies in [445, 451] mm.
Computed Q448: 1.392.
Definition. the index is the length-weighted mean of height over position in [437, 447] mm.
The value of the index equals 0.93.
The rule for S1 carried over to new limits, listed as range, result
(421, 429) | 1.41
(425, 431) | 1.4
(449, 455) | 1.44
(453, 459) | 1.47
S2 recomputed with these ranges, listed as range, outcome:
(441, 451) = 0.8591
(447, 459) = 1.351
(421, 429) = 1.366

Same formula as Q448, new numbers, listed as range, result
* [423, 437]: 1.46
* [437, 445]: 1.079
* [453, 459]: 1.504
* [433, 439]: 1.171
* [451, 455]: 1.496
